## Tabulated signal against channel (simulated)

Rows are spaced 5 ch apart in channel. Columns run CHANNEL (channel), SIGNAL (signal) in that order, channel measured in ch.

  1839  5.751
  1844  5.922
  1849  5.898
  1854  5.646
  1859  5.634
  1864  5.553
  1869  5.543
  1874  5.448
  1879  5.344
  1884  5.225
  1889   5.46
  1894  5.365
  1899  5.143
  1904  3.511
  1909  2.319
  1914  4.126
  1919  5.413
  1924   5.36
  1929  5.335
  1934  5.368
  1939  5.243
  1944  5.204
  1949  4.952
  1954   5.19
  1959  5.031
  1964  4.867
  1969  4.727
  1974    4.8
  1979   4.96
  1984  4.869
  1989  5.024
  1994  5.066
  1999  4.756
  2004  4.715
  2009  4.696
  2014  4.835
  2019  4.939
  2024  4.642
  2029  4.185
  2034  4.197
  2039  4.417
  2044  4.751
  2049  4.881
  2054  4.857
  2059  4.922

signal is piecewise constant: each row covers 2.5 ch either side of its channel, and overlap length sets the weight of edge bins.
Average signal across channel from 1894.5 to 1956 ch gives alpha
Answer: 4.78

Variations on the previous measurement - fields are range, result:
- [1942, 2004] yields 4.94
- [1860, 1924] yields 4.91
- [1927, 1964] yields 5.17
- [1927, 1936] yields 5.35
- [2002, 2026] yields 4.77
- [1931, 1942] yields 5.3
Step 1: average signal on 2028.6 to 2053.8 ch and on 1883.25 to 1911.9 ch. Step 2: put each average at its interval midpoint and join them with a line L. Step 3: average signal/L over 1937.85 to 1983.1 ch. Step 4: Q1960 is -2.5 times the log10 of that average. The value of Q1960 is -0.11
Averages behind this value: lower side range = 4.45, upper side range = 4.55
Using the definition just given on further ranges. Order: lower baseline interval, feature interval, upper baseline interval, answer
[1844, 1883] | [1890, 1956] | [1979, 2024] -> 0.10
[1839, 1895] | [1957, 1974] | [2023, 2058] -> 0.03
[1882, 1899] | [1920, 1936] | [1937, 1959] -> -0.03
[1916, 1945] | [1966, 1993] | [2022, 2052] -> 0.01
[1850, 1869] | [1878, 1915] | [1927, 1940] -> 0.20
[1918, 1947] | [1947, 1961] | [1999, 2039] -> 0.01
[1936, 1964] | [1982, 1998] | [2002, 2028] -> -0.02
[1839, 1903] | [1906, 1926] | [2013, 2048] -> 0.22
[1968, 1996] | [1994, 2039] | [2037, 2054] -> 0.04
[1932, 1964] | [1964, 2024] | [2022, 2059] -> 0.00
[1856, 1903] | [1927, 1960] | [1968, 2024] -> -0.02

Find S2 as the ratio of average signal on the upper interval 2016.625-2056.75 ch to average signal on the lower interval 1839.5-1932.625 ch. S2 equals 0.90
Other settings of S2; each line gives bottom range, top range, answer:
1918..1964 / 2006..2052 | 0.89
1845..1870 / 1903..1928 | 0.75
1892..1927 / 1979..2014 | 1.09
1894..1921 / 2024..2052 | 1.07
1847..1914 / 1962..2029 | 0.95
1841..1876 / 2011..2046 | 0.81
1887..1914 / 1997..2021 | 1.11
